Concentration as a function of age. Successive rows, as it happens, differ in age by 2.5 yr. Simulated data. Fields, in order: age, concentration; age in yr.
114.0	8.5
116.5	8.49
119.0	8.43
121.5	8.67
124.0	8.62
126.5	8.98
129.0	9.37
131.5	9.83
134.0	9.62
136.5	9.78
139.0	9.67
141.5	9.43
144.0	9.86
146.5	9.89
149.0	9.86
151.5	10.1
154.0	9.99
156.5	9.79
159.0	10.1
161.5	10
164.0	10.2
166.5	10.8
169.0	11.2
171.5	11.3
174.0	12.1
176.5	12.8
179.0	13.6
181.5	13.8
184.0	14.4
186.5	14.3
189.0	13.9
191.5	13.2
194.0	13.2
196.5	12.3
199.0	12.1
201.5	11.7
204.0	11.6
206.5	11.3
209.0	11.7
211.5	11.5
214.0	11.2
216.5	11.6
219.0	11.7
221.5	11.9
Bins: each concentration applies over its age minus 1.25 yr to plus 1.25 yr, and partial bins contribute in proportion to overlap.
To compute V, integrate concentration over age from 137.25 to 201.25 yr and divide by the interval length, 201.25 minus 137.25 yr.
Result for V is 11.5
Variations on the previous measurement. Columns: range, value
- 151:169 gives 10.2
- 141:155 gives 9.88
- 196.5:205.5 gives 11.9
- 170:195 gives 13.2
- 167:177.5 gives 11.8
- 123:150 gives 9.54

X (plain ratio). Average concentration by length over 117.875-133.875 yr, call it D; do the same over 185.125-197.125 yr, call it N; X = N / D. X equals 1.49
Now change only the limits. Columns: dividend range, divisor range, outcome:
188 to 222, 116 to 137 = 1.33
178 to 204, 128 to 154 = 1.35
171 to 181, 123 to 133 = 1.37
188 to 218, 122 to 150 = 1.27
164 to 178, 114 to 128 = 1.34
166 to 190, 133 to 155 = 1.31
